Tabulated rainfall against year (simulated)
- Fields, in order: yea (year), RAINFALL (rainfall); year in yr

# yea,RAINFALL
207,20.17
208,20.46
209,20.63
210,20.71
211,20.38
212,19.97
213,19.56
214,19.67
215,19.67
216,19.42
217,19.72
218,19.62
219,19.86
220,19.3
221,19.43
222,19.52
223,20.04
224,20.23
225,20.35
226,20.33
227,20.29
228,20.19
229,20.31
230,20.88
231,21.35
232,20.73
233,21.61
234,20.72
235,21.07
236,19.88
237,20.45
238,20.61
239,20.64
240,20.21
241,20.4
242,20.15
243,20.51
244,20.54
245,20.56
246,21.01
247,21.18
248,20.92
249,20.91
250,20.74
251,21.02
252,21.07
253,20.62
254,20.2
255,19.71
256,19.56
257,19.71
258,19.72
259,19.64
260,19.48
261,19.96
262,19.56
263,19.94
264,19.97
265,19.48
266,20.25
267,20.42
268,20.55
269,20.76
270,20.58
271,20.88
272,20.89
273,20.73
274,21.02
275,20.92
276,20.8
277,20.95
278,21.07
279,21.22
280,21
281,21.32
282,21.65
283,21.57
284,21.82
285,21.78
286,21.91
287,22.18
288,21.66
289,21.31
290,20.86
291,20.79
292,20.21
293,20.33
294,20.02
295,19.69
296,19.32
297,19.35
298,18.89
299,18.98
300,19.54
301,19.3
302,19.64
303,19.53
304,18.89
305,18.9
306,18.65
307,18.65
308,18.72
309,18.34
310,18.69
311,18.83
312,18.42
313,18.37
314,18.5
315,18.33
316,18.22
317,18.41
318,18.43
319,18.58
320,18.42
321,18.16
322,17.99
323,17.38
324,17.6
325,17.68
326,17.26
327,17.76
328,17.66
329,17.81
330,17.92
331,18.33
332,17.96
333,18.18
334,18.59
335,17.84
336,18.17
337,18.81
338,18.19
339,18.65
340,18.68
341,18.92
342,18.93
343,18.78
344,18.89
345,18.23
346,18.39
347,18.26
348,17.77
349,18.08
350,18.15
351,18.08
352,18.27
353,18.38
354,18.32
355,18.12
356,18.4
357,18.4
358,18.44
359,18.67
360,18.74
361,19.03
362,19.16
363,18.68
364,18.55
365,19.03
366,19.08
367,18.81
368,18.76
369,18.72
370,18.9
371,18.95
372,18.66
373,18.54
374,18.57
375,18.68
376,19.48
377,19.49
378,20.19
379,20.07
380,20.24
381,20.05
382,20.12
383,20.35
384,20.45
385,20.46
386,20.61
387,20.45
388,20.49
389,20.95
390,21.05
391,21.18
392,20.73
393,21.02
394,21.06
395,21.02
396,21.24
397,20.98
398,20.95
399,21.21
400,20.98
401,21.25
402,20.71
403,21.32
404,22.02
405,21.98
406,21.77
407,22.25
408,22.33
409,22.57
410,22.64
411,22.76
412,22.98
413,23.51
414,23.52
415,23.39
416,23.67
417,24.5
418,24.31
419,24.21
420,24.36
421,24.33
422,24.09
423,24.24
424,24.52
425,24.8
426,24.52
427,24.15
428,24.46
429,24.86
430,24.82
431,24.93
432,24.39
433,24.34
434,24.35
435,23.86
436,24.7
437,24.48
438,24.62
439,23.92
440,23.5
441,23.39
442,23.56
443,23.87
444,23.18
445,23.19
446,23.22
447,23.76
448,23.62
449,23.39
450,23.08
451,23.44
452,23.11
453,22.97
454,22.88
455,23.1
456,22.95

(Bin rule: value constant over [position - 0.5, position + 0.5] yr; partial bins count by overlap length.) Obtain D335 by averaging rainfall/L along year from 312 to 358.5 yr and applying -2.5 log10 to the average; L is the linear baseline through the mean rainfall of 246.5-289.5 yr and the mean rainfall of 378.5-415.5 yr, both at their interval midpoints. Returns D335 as 0.156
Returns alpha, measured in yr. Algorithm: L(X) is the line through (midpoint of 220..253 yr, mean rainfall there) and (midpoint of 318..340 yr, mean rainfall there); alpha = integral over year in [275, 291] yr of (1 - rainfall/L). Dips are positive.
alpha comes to -1.7 yr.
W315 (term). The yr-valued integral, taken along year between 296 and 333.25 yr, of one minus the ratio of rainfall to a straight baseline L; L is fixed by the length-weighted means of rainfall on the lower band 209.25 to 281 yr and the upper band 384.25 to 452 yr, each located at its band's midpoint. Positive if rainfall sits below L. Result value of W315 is 5.1 yr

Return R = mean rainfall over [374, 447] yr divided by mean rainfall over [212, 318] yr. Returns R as 1.11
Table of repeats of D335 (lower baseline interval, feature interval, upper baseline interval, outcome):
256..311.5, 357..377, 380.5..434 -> 0.16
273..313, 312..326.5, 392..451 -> 0.15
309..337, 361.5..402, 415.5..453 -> 0.07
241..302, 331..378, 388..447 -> 0.18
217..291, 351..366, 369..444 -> 0.17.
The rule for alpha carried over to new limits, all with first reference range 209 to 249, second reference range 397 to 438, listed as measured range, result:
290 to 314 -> 2.5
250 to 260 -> 0.3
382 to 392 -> 1.0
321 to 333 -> 2.3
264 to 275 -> 0.2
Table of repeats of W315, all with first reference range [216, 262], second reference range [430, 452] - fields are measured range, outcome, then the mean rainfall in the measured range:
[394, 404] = 0.9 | 21.1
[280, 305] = 1.0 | 20.4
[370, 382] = 1.8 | 19.4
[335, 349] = 2.3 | 18.5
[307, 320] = 1.9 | 18.5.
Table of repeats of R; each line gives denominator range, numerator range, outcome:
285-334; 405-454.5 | 1.25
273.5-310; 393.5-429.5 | 1.13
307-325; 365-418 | 1.14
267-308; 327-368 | 0.90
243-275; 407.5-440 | 1.18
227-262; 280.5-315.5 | 0.97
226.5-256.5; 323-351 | 0.88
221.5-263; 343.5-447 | 1.04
